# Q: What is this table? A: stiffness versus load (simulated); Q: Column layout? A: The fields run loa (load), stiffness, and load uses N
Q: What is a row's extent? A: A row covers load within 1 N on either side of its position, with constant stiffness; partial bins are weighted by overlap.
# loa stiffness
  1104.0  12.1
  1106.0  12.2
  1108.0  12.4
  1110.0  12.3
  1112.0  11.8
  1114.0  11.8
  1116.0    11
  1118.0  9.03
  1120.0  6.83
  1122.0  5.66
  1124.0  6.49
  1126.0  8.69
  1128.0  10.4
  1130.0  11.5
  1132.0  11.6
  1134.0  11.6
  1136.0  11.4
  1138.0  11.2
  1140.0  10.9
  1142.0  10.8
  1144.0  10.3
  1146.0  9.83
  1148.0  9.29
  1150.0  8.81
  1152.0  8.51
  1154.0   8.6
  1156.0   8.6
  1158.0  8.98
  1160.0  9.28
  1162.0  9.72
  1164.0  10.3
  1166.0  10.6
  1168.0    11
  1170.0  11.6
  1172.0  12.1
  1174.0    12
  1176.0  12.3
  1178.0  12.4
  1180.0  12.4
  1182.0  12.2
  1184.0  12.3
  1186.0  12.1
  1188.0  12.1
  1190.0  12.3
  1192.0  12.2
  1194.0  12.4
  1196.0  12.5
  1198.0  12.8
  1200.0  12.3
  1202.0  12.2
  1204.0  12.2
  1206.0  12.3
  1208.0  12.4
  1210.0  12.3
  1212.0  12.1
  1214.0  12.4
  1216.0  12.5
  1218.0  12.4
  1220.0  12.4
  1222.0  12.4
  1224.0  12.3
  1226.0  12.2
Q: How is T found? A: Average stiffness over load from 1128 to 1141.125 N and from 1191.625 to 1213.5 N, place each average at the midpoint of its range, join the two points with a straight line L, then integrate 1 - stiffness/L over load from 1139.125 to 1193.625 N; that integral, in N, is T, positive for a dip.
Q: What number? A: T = 4.5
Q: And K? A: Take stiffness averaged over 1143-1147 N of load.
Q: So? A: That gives 10.1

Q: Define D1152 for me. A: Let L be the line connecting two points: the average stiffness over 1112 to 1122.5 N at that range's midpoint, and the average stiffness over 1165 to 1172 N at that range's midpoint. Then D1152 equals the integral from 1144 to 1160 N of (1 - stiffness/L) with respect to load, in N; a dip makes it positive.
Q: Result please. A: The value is 2.32 N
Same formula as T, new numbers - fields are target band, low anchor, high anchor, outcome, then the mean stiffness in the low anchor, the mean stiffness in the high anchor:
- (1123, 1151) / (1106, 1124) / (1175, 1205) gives 1.28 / 10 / 12.3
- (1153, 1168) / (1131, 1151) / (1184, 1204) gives 2.25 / 10.6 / 12.3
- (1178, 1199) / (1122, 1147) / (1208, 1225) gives -1.29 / 10.2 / 12.4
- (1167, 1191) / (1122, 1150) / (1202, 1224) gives -1.53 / 10.1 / 12.3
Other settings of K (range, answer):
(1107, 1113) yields 12.2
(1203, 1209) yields 12.3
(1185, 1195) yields 12.2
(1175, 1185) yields 12.3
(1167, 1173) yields 11.6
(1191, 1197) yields 12.4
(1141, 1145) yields 10.6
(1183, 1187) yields 12.2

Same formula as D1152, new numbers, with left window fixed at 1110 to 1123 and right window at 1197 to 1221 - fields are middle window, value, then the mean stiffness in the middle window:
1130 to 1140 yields -1.2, 11.4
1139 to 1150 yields 0.3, 10.1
